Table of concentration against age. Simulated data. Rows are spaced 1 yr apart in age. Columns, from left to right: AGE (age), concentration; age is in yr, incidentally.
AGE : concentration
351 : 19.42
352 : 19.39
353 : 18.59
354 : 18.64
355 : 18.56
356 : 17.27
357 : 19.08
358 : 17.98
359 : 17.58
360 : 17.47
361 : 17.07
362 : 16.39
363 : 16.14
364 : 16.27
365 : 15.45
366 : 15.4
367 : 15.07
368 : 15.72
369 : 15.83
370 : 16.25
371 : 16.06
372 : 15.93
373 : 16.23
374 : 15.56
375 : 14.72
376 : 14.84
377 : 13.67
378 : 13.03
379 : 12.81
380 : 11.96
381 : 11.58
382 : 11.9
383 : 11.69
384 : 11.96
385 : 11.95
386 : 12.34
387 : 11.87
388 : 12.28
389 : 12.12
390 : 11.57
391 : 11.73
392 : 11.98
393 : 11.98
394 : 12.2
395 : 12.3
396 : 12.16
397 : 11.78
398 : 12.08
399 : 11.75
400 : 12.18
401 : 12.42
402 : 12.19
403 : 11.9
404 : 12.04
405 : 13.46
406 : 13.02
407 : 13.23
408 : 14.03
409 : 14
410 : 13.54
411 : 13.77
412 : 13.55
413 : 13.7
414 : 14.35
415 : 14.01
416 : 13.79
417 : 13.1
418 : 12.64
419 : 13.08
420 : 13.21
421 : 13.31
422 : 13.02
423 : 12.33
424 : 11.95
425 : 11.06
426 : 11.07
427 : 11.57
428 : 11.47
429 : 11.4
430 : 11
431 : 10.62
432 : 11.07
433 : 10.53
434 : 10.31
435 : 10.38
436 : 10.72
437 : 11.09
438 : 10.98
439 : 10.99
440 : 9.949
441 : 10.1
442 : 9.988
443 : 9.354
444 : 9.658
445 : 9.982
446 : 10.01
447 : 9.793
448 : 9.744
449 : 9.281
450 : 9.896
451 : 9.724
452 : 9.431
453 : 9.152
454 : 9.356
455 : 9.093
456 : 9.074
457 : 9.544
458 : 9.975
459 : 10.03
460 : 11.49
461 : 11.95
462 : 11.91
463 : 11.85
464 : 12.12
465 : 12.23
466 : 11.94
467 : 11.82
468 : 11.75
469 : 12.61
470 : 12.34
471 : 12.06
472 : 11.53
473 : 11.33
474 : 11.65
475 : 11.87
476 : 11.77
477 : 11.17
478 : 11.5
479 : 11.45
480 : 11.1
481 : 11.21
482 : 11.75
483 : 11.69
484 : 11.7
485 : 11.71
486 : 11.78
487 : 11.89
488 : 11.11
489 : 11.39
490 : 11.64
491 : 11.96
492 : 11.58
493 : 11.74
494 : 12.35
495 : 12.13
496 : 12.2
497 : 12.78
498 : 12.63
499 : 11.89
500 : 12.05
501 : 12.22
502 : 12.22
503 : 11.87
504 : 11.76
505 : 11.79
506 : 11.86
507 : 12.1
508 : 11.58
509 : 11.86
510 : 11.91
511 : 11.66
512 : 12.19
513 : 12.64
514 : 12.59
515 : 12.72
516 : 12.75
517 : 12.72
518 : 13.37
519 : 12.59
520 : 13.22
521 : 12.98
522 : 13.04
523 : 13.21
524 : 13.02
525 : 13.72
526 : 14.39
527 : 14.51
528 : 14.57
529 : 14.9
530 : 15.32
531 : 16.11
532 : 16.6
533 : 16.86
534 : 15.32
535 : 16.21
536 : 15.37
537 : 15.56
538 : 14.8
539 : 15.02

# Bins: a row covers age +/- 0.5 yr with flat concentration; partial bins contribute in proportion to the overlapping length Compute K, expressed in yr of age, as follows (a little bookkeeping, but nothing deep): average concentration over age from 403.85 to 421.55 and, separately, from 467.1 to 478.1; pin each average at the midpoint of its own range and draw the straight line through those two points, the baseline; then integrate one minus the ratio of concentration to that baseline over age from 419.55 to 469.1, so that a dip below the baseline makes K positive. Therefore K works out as 7.0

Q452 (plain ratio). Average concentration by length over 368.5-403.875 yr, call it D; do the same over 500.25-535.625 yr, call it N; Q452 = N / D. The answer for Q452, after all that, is 1.03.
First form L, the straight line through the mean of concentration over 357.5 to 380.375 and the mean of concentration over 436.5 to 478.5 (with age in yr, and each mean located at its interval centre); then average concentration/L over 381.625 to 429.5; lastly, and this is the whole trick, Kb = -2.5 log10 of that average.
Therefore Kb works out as 0.08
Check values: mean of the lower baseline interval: 15.6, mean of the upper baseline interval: 10.7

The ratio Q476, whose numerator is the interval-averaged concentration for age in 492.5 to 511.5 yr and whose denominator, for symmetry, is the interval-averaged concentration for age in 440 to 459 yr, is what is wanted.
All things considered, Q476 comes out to 1.25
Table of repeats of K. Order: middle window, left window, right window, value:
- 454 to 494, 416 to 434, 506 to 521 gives 2.5 yr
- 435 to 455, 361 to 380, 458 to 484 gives 4.2 yr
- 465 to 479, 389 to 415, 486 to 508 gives 0.4 yr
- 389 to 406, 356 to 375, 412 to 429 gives 2.5 yr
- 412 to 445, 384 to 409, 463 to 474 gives 1.4 yr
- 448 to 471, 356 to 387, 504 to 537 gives 5.5 yr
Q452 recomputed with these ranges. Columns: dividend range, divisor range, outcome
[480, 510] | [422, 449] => 1.11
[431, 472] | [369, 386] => 0.77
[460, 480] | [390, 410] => 0.95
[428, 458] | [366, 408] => 0.77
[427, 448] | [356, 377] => 0.65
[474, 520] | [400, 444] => 0.99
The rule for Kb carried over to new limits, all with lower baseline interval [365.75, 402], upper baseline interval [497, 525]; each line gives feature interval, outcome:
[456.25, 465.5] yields 0.14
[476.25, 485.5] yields 0.10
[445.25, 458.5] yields 0.31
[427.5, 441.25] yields 0.19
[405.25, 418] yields -0.05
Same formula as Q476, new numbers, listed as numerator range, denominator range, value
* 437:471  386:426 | 0.83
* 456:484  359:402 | 0.84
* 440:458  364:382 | 0.66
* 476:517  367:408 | 0.91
